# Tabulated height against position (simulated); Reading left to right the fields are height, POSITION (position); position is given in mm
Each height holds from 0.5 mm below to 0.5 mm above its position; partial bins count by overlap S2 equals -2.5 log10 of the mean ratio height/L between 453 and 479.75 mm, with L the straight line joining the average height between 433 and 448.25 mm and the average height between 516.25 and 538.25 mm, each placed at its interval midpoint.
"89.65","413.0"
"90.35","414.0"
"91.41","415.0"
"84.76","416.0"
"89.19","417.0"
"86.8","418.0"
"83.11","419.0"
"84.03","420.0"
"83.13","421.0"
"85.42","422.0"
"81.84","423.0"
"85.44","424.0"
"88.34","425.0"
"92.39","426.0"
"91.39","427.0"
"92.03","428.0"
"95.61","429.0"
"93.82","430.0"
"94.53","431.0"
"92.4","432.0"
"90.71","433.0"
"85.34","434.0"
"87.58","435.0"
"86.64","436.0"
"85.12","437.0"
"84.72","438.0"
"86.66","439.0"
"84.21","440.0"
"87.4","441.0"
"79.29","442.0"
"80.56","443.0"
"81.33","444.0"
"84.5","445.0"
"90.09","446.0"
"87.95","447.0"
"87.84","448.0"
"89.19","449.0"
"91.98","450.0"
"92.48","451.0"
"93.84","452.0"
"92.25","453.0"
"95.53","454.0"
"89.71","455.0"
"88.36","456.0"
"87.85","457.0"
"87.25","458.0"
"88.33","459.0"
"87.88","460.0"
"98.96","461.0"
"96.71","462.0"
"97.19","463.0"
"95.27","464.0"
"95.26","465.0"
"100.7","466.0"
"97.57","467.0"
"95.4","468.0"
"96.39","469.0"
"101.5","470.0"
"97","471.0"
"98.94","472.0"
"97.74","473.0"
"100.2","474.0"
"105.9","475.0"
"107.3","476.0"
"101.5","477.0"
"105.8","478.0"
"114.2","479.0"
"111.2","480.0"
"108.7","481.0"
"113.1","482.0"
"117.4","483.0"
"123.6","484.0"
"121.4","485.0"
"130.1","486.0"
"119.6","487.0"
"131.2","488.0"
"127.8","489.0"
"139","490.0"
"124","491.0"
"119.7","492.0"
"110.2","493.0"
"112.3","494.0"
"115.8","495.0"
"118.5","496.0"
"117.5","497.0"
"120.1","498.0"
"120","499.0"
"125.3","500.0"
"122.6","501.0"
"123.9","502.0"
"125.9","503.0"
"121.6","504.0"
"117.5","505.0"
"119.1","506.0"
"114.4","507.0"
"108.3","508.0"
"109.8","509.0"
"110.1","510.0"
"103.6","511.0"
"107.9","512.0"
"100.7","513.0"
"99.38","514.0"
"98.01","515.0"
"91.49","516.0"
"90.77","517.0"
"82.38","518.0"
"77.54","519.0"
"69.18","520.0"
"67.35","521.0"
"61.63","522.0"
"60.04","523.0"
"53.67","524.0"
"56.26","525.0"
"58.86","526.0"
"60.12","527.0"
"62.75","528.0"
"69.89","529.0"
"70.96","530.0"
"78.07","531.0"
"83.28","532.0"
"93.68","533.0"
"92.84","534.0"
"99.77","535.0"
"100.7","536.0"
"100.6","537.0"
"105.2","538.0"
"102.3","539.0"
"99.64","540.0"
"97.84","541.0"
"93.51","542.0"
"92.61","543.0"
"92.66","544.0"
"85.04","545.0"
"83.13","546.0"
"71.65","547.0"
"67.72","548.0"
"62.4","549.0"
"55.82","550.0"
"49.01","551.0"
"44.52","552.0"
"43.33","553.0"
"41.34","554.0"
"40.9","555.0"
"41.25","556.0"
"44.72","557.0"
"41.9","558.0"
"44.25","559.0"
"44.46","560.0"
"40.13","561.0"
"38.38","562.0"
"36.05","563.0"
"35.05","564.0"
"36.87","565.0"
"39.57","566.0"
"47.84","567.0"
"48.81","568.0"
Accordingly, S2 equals -0.17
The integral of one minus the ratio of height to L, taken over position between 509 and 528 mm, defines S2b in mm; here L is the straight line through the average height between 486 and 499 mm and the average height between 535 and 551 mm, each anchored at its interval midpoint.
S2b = 4.3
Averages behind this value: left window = 122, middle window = 80.8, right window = 86.6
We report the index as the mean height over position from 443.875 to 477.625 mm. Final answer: 94.3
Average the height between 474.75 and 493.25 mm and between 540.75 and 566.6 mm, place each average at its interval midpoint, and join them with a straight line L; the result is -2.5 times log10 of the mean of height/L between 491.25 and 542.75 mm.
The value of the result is -0.10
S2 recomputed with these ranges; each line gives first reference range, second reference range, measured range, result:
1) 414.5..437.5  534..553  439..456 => -0.01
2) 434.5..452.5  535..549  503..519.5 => -0.16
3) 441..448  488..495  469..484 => 0.04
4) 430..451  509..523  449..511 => -0.22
